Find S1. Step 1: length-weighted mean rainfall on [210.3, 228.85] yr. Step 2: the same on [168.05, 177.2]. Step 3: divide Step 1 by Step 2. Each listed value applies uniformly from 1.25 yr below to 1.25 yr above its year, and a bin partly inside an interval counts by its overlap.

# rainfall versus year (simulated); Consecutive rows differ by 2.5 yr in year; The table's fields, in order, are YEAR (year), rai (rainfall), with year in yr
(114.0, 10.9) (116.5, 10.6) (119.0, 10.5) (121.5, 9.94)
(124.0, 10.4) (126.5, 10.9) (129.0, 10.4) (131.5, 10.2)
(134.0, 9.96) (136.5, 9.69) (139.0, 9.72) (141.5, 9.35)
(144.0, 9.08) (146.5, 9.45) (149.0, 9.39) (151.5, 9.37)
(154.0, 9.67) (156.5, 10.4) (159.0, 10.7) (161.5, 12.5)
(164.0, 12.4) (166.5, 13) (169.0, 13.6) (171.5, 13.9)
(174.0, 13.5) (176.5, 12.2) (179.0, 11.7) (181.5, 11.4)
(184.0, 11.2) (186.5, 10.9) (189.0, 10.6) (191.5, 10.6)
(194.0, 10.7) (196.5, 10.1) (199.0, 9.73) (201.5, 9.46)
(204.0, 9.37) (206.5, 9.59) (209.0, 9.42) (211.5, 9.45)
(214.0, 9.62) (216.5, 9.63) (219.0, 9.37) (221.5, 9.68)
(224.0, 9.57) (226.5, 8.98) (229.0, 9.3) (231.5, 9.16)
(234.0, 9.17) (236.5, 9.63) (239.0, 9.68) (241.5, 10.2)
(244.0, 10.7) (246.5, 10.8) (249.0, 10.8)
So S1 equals 0.71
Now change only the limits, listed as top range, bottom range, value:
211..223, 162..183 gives 0.75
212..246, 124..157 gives 0.98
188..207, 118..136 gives 0.97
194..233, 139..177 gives 0.85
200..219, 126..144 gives 0.96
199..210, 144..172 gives 0.85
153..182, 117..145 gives 1.21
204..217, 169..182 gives 0.75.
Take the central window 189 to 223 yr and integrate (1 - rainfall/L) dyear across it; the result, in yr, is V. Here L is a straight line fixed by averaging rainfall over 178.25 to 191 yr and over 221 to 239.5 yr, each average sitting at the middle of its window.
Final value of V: 1.7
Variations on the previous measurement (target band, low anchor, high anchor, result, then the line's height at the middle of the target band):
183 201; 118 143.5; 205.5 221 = -1.54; 9.66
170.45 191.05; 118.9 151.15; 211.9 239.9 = -4.68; 9.66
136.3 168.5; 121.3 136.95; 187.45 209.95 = -0.96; 10.2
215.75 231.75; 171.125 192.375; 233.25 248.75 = 1.79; 10.6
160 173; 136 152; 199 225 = -4.92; 9.46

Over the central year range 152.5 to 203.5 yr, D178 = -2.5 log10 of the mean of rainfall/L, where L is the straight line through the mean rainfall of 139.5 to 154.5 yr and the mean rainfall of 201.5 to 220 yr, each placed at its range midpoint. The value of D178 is -0.20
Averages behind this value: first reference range 9.39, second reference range 9.49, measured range 11.4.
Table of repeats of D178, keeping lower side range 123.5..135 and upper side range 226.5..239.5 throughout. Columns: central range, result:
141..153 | 0.096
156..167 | -0.175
